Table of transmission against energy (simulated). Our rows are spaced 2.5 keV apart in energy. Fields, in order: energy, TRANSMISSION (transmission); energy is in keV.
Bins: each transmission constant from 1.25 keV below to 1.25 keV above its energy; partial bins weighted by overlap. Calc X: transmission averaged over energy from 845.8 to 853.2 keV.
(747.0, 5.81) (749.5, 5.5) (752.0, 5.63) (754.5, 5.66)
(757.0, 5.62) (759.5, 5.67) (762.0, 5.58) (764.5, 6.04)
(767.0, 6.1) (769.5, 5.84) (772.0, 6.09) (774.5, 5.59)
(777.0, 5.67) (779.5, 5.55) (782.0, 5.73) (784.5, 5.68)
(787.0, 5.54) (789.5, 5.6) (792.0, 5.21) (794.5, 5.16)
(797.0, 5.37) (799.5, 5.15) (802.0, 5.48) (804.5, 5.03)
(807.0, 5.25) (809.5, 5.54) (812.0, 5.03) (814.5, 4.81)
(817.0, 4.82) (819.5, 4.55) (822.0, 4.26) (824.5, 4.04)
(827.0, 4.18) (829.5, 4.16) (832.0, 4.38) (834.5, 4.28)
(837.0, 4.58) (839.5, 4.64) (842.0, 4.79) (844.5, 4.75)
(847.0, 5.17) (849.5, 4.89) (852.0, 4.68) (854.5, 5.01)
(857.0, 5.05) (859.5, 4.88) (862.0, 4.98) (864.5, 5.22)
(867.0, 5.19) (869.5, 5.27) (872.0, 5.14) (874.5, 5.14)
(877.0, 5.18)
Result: 4.91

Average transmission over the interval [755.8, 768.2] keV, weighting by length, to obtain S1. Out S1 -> 5.8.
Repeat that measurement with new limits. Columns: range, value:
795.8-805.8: 5.26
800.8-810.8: 5.32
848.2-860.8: 4.9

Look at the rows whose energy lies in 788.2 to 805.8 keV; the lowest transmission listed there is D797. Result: 5.03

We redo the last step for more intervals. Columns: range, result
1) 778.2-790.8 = 5.54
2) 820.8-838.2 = 4.04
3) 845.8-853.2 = 4.68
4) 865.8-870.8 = 5.19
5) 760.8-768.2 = 5.58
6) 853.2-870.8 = 4.88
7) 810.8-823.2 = 4.26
